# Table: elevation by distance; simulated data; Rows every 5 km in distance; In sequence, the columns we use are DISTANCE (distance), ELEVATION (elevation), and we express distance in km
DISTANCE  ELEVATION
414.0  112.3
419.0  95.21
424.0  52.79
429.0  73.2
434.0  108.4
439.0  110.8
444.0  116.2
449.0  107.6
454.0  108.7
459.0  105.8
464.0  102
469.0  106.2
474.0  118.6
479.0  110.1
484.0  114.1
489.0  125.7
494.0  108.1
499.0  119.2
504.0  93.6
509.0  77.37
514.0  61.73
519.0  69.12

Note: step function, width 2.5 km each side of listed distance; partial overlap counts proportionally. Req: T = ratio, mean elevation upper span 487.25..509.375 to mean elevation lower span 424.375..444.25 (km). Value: 1.12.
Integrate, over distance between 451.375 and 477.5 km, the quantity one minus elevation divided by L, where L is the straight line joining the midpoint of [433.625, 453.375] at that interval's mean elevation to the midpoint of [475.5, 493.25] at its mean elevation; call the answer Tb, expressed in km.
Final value 1.2 km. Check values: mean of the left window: 111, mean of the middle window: 108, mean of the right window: 116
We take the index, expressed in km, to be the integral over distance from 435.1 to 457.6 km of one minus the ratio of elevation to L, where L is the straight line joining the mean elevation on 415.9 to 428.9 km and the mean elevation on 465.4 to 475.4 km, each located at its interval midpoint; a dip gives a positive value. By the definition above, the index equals -4.3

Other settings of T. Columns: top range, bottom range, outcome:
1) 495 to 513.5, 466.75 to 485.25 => 0.84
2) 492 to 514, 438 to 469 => 0.88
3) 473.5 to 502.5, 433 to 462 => 1.05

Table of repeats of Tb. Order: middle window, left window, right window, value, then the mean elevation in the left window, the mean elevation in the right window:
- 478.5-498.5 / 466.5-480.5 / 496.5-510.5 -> -2.0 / 112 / 98.1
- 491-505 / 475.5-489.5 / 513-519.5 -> -2.6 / 115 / 65.1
